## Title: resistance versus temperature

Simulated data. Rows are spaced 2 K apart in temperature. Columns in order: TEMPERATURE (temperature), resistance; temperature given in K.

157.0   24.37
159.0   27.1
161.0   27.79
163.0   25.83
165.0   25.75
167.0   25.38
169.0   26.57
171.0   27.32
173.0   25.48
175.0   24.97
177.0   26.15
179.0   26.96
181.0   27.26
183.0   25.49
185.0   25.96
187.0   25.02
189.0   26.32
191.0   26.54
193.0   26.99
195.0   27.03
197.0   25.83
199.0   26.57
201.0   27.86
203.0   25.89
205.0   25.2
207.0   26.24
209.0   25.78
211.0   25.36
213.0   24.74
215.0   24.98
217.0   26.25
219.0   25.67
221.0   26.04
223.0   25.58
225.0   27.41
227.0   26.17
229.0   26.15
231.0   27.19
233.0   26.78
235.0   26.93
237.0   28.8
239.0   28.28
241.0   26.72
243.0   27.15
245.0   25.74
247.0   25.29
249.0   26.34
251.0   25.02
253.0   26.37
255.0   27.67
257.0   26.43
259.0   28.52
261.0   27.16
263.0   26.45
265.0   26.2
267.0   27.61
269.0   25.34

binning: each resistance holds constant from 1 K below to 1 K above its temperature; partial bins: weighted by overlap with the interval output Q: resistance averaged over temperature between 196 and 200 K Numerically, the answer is 26.2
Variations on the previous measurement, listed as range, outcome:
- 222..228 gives 26.4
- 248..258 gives 26.4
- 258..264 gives 27.4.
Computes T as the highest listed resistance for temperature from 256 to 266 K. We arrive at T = 28.52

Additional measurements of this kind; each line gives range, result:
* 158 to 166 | 27.79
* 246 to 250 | 26.34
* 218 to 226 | 27.41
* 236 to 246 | 28.8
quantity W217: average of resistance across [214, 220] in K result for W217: 25.6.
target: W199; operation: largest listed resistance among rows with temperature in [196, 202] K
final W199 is 27.86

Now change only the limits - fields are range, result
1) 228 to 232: 27.19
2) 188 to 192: 26.54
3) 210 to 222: 26.25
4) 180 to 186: 27.26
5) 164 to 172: 27.32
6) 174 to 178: 26.15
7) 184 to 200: 27.03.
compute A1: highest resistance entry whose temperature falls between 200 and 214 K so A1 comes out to 27.86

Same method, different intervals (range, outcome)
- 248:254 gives 26.37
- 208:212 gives 25.78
